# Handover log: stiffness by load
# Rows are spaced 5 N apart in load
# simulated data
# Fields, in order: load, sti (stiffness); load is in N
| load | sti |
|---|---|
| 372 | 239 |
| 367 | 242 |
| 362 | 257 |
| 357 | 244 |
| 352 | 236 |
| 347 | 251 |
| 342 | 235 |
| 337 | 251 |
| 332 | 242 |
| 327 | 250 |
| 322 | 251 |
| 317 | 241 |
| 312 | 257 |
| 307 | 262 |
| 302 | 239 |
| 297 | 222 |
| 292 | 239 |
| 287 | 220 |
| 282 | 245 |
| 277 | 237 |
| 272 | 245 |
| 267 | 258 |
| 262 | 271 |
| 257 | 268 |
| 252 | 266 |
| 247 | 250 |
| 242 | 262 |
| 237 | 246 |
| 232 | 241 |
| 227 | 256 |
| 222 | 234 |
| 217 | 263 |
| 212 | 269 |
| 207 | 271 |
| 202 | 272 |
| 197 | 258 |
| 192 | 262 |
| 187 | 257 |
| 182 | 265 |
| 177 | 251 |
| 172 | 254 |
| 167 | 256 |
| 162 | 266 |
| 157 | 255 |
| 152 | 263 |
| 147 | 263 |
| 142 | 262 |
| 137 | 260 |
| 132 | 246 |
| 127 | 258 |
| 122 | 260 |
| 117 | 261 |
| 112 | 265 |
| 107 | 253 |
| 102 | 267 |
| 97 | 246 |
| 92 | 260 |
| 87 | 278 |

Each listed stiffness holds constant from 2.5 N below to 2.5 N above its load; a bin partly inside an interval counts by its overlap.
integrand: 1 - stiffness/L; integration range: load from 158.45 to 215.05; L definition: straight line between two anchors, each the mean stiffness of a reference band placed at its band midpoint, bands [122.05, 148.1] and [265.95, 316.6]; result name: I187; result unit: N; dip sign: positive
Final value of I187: -2.1 N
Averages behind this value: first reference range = 258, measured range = 262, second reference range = 242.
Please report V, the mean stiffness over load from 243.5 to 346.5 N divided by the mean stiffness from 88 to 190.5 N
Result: 0.96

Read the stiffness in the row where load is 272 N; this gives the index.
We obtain 245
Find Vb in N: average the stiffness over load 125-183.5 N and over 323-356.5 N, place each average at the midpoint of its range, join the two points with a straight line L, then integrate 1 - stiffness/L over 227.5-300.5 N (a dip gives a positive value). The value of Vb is 0.6 N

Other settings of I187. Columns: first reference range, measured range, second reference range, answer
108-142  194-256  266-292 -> -2.84 N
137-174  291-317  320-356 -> 0.42 N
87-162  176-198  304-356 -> -0.29 N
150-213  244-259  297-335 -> -0.43 N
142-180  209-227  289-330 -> -0.18 N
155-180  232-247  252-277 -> 0.41 N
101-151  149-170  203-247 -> -0.15 N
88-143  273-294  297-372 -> 1.09 N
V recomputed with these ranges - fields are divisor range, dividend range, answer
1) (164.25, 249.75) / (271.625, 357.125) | 0.94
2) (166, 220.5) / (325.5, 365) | 0.94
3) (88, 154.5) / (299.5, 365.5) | 0.95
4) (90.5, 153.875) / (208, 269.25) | 0.99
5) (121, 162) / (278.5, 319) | 0.93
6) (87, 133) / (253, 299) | 0.95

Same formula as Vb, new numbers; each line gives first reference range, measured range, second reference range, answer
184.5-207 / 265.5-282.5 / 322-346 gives 0.5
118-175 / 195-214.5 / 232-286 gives -0.9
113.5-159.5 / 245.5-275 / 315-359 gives -1.1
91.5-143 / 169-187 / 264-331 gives -0.3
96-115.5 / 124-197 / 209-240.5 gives -0.8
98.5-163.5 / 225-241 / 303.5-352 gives 0.3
